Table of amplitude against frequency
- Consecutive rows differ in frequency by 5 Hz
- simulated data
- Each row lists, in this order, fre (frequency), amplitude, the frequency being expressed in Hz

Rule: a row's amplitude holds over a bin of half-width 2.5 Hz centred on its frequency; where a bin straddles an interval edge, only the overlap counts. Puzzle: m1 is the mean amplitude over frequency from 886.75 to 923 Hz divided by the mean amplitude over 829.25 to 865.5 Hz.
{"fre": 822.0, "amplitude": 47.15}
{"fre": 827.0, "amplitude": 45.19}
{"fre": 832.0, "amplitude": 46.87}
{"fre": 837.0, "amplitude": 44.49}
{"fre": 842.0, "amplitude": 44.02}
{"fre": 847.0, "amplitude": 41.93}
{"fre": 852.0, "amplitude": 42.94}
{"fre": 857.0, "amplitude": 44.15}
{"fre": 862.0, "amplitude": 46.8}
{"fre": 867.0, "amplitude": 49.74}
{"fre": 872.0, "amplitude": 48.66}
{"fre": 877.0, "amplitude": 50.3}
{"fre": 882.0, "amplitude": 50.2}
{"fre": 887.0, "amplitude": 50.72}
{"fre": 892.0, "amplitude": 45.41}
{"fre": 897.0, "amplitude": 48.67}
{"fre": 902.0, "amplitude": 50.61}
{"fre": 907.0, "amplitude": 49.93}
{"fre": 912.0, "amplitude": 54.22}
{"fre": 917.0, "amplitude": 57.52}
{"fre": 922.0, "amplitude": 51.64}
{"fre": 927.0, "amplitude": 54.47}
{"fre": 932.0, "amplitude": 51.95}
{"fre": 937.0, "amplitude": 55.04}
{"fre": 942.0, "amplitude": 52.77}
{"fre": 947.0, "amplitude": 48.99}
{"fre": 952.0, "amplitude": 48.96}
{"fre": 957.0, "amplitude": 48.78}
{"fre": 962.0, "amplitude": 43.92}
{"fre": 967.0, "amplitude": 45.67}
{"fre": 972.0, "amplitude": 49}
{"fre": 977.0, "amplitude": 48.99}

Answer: 1.15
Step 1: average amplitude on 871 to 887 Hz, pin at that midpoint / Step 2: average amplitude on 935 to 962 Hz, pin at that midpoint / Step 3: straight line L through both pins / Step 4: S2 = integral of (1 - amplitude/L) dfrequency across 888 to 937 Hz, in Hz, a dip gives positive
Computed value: -1.6 Hz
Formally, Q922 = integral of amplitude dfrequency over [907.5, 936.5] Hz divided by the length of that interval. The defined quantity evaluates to 53.8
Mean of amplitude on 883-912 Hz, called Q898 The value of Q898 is 49.6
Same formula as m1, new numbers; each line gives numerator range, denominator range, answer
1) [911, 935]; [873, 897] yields 1.10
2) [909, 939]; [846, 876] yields 1.17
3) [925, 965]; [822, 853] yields 1.13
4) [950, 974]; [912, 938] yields 0.87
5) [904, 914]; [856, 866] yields 1.12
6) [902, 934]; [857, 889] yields 1.08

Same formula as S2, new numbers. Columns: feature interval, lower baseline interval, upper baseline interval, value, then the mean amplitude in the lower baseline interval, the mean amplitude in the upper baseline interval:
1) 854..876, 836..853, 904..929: -0.6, 43.3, 53.5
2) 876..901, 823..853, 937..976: -1.5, 44.5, 48.8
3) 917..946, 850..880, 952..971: -4.0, 47.2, 46.7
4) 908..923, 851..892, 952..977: -2.1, 48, 47.3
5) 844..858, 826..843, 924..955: 1.0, 45.2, 52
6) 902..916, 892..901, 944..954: -1.2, 48.1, 49.2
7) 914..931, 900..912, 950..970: -1.5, 51.1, 46.8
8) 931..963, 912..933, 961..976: 0.0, 54.1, 46.7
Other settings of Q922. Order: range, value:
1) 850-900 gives 47.8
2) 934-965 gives 49.7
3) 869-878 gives 49.4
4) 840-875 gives 45.6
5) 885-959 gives 51.3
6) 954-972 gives 46.6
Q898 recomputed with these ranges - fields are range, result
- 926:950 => 52.5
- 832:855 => 43.7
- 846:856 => 42.8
